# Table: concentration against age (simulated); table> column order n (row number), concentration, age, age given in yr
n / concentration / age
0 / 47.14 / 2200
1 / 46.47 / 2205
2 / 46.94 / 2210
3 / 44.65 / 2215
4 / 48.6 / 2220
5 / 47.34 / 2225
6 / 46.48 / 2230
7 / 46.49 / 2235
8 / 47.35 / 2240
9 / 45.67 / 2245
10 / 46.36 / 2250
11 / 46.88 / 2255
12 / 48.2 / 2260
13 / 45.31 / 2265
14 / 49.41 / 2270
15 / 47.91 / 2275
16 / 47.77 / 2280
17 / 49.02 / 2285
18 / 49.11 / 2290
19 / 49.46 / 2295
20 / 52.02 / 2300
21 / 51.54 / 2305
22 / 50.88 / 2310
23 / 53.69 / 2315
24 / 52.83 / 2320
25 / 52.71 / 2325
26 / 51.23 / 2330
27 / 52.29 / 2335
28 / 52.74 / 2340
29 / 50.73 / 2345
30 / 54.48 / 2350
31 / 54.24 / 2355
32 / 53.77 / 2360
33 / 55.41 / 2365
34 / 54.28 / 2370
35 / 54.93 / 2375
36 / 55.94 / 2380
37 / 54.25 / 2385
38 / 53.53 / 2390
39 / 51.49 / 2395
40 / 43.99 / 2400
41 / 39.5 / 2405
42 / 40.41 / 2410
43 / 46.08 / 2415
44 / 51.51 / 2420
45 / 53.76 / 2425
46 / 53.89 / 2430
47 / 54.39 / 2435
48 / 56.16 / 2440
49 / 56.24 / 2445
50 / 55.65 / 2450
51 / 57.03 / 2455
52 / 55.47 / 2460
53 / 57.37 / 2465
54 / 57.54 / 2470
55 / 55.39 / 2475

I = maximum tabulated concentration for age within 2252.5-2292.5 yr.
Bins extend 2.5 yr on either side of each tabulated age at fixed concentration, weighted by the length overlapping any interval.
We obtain 49.41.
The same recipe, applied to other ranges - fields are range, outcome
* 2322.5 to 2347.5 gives 52.74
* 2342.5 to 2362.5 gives 54.48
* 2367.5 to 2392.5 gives 55.94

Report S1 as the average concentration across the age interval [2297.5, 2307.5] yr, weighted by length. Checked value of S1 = 51.8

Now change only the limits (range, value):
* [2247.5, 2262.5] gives 47.1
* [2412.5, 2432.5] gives 51.3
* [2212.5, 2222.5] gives 46.6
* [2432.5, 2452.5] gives 55.6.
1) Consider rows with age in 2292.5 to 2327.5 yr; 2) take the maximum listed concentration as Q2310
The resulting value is 53.69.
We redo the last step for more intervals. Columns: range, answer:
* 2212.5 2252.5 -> 48.6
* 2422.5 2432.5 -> 53.89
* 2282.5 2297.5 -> 49.46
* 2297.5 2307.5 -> 52.02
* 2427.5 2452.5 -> 56.24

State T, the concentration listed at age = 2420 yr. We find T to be 51.51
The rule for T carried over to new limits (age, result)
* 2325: 52.71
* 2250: 46.36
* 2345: 50.73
